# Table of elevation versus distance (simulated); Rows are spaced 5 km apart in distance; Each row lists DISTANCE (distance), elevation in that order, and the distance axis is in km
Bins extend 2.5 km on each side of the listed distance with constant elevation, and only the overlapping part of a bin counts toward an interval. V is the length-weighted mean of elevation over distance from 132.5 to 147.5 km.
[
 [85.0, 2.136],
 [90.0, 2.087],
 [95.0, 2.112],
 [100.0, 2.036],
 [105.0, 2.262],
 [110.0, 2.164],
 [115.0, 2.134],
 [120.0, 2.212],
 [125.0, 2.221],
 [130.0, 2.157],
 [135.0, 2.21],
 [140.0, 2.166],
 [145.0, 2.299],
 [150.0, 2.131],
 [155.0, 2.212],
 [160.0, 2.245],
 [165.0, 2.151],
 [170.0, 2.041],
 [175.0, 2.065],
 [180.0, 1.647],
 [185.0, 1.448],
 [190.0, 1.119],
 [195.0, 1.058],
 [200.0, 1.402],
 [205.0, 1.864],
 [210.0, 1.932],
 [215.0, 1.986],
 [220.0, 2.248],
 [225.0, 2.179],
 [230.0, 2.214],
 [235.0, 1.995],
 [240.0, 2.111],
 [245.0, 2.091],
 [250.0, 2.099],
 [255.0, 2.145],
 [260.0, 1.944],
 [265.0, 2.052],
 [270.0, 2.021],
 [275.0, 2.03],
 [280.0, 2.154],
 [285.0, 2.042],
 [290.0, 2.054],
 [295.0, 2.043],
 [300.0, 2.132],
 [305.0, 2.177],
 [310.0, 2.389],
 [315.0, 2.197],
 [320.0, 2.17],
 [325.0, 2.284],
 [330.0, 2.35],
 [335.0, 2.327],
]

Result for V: 2.23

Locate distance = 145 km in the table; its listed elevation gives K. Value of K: 2.299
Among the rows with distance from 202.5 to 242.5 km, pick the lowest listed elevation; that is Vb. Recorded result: 1.864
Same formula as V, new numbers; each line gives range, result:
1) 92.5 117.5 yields 2.14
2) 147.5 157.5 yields 2.17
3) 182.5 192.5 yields 1.28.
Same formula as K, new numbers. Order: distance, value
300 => 2.132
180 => 1.647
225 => 2.179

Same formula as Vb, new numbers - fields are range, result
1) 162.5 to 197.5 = 1.058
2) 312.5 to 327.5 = 2.17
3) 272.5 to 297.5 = 2.03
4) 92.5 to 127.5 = 2.036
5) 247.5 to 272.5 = 1.944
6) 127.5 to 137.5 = 2.157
